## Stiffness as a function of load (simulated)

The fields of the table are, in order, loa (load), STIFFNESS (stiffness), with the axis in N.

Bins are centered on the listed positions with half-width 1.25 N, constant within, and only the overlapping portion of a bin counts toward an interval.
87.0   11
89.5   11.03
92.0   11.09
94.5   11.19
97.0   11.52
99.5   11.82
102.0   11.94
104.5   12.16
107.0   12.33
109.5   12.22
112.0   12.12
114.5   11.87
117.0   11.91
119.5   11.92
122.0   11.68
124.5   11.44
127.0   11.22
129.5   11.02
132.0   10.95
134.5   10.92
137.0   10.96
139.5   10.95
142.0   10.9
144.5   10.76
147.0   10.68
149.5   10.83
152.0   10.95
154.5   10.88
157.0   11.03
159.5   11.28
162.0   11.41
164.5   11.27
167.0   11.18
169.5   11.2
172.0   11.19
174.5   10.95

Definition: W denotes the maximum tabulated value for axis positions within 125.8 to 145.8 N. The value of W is 11.22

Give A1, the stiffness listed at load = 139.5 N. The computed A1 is 10.95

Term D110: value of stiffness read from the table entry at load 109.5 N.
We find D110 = 12.22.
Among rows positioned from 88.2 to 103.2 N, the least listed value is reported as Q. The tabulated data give 11.03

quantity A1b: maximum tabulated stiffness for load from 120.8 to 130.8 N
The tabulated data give 11.68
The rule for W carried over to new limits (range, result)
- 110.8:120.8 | 12.12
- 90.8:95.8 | 11.19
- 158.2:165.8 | 11.41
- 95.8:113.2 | 12.33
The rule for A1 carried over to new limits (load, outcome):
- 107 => 12.33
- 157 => 11.03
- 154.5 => 10.88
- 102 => 11.94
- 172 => 11.19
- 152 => 10.95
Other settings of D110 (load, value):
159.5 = 11.28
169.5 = 11.2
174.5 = 10.95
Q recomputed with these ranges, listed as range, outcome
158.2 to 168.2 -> 11.18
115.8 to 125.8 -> 11.44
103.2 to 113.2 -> 12.12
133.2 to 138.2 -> 10.92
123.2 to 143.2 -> 10.9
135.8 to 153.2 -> 10.68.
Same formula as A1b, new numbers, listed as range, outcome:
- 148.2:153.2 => 10.95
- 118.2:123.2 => 11.92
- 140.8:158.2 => 11.03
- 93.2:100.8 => 11.82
